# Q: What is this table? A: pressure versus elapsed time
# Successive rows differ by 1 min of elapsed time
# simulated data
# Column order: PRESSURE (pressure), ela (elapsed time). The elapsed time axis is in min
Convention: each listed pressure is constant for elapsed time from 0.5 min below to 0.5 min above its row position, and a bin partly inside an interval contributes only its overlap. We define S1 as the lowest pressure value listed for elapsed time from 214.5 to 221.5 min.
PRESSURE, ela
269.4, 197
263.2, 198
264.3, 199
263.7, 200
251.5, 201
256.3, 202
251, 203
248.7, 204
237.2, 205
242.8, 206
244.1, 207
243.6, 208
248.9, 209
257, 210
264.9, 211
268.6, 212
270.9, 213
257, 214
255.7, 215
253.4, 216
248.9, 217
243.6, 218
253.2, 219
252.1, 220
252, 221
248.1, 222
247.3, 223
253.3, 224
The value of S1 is 243.6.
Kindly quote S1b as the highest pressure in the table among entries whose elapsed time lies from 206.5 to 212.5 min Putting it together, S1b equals 268.6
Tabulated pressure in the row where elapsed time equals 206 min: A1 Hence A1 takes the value 242.8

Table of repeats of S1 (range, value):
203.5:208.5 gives 237.2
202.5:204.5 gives 248.7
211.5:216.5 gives 253.4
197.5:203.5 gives 251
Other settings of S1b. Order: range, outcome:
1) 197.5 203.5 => 264.3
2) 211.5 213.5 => 270.9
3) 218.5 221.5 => 253.2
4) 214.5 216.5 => 255.7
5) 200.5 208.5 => 256.3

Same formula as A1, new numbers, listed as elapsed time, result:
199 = 264.3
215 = 255.7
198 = 263.2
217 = 248.9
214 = 257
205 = 237.2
